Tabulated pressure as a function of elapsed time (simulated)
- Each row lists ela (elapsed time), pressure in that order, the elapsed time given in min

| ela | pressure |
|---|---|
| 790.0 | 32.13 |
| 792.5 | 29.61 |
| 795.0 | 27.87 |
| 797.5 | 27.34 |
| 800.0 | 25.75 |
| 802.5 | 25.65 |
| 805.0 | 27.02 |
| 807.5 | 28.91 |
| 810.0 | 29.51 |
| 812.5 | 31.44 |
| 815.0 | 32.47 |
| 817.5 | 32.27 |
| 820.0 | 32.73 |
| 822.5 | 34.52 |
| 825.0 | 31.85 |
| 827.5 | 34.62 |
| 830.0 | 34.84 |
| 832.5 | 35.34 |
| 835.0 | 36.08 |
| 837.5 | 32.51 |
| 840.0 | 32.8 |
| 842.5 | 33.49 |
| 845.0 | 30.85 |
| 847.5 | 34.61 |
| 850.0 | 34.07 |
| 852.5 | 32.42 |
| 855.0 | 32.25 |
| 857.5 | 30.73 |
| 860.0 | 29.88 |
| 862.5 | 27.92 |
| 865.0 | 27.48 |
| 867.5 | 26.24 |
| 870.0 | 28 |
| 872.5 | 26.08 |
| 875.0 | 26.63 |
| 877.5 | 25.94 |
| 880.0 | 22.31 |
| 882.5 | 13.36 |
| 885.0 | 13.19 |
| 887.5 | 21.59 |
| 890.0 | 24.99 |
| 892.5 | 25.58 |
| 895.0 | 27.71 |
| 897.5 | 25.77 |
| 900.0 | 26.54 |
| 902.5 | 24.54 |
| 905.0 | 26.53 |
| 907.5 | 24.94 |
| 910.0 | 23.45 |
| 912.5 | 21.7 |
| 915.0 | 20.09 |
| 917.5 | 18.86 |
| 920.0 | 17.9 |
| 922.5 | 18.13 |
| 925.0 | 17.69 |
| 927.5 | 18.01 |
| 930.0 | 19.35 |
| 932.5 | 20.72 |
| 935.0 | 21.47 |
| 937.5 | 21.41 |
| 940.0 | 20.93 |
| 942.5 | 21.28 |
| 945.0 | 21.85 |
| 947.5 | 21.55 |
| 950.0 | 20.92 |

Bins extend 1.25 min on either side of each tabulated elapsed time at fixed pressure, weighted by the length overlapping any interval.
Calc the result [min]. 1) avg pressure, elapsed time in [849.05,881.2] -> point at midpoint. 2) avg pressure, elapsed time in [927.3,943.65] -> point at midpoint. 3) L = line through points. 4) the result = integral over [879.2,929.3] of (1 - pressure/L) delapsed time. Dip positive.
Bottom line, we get 5.0 min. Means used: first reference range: 28.4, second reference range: 20.6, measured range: 21.6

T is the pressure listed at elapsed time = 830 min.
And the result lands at 34.84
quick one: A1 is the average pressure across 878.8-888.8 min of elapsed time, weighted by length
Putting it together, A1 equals 17.6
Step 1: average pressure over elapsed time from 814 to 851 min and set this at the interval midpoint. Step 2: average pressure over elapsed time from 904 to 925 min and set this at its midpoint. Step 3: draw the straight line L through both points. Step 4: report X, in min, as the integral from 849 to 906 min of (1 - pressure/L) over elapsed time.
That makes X 1.5 min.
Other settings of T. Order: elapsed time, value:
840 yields 32.8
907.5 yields 24.94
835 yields 36.08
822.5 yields 34.52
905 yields 26.53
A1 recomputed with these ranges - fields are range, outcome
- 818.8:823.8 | 33.6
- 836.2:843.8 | 32.9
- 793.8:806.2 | 26.7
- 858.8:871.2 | 27.9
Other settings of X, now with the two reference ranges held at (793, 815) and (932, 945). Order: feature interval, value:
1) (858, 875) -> -1.8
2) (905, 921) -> 0.7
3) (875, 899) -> 1.4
